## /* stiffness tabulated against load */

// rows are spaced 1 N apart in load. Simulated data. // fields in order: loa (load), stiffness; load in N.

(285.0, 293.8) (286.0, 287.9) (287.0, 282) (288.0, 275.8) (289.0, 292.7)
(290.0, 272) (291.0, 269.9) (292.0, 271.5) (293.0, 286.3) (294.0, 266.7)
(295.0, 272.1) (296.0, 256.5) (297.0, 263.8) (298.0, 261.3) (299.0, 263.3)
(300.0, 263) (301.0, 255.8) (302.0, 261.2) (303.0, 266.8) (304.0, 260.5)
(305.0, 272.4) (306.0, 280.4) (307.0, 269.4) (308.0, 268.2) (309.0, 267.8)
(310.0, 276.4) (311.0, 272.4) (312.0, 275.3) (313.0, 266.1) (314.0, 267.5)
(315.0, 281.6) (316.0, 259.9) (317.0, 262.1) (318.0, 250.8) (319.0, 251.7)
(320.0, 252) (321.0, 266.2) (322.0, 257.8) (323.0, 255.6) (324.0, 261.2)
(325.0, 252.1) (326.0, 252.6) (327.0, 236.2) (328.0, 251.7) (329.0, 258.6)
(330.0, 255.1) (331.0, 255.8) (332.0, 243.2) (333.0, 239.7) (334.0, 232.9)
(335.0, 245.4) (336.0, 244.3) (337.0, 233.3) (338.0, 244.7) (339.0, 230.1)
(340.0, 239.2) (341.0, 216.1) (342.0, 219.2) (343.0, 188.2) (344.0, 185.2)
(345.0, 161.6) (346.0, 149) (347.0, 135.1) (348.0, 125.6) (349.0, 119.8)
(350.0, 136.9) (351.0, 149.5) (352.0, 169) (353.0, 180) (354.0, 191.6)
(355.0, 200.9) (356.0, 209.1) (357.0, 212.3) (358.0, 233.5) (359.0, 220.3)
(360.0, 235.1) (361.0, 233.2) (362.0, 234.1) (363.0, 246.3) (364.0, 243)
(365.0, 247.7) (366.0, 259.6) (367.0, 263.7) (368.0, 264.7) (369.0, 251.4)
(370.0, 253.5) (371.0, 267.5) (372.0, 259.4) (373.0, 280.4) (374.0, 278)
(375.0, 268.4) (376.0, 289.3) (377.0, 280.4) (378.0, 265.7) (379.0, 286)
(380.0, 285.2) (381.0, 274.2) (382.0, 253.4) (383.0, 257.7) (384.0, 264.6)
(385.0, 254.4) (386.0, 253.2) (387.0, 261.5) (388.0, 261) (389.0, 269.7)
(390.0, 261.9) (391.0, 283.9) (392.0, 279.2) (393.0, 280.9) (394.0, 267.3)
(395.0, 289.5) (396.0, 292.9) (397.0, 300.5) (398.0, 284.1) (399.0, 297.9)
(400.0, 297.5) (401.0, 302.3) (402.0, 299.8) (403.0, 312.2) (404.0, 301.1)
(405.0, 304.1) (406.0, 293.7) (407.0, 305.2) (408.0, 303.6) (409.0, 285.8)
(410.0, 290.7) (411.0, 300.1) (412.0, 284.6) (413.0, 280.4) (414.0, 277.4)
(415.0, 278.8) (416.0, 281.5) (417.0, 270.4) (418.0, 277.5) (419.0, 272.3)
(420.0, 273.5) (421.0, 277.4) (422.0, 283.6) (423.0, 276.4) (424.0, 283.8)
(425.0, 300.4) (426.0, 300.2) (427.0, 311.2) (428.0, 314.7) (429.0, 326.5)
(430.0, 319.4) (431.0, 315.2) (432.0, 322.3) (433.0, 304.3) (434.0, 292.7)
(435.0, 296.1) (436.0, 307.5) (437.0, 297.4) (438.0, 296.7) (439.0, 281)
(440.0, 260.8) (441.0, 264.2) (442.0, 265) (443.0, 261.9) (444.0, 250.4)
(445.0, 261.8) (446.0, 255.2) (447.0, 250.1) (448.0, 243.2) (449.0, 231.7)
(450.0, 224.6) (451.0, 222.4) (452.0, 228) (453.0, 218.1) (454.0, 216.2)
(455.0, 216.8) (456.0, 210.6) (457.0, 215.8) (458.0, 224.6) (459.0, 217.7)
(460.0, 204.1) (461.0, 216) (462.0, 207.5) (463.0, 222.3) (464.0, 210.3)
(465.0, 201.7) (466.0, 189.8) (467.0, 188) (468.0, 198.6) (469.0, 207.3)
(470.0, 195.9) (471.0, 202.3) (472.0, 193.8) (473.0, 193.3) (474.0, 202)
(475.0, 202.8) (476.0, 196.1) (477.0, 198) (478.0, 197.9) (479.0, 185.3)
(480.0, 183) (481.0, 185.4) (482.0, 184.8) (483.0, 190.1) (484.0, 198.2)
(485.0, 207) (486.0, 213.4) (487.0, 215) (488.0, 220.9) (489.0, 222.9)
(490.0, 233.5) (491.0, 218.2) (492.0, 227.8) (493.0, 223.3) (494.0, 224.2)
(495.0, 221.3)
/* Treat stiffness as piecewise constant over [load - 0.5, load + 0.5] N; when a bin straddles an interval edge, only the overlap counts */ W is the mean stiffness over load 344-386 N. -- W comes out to 229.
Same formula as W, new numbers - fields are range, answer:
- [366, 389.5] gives 267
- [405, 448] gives 287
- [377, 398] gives 273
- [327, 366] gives 212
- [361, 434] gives 281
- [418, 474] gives 251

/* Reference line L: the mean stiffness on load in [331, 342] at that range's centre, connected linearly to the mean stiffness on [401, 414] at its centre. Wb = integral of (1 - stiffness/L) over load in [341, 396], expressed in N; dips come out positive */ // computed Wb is 6.2 N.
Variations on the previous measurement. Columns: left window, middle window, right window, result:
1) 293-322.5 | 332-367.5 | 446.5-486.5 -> 5.91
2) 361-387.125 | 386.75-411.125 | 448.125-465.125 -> -3.94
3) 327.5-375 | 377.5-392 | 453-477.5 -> -3.35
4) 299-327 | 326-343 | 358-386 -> 1.48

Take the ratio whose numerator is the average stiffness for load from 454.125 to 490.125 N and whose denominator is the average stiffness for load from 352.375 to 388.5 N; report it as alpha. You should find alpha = 0.8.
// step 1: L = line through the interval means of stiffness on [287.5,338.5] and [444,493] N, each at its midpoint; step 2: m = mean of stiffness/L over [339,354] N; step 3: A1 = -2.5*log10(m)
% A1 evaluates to 0.41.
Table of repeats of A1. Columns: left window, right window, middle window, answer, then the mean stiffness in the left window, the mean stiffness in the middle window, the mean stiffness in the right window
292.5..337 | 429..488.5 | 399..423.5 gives -0.20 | 260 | 289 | 231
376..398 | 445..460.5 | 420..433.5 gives -0.23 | 273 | 302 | 226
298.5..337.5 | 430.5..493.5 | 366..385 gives -0.09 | 259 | 268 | 228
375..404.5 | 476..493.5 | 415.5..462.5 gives -0.10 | 279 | 265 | 206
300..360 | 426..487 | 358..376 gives -0.09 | 232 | 254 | 235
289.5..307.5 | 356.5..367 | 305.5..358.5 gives 0.11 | 267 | 229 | 238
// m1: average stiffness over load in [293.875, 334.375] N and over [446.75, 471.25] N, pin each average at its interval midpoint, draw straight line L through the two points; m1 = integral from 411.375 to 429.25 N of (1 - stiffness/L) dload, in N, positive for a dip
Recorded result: -4.7 N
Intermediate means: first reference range 261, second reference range 214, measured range 287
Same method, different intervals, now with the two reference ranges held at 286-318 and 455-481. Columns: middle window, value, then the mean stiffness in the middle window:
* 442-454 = -1.7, 241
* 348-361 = 3.2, 187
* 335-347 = 2.2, 208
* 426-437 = -4.7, 310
